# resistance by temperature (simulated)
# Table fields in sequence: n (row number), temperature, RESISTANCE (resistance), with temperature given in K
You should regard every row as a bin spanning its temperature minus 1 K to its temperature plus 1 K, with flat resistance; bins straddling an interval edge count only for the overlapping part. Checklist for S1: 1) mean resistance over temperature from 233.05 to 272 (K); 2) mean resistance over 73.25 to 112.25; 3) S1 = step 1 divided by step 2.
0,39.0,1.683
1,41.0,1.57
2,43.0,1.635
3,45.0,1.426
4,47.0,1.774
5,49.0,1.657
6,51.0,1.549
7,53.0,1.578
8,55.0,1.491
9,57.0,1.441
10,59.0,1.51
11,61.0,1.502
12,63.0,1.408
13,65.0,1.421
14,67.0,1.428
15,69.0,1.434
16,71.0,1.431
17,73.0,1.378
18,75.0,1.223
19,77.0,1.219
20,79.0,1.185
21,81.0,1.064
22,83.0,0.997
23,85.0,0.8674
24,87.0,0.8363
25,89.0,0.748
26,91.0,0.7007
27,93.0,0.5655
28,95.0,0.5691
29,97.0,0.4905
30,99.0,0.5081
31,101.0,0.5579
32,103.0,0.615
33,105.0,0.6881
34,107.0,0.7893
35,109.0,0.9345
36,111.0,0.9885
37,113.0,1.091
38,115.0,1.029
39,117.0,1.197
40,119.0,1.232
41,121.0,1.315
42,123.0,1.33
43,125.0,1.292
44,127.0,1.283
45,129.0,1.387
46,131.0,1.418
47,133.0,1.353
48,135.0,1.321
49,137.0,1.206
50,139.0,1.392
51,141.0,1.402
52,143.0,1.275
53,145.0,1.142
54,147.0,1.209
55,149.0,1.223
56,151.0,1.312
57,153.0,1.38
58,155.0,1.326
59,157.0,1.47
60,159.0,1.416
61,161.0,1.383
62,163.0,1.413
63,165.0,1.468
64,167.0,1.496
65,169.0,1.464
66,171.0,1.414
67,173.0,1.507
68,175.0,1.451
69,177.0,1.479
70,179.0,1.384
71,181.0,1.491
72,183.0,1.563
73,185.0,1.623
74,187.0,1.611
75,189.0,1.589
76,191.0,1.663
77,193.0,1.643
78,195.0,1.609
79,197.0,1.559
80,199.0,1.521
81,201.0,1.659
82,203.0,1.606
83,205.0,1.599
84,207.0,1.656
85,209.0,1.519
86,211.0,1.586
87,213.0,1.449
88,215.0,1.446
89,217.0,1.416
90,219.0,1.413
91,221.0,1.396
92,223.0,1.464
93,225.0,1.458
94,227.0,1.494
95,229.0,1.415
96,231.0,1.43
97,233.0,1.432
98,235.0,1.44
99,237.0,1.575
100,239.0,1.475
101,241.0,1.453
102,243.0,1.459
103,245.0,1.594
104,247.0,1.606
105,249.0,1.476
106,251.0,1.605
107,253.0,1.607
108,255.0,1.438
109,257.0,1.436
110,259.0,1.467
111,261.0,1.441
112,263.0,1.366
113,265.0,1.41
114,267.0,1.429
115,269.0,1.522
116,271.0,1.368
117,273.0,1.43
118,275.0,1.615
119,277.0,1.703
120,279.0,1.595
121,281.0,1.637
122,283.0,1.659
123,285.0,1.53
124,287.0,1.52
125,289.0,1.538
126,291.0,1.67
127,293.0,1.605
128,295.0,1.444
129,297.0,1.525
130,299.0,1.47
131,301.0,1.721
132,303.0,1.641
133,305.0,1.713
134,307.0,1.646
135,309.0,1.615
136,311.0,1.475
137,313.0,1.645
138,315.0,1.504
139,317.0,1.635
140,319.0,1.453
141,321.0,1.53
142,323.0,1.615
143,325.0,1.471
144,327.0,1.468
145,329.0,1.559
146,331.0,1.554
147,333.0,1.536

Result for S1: 1.78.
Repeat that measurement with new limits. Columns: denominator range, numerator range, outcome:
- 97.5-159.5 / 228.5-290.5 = 1.30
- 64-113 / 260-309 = 1.64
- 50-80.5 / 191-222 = 1.10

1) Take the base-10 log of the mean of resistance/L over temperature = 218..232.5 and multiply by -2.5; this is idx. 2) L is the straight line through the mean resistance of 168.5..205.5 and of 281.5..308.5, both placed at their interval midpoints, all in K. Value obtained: 0.09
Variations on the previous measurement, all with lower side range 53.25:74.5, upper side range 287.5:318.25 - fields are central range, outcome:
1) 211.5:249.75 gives 0.05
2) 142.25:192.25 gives 0.06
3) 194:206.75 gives -0.05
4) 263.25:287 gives 0.03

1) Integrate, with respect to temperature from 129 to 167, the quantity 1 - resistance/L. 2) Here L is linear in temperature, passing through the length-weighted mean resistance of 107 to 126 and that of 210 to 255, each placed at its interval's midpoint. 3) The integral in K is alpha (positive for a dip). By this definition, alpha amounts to -3.5 K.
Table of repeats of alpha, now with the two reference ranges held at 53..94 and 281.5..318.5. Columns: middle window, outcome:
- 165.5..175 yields -0.71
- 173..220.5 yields -4.47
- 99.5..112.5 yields 5.10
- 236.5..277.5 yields 0.45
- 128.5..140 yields -0.35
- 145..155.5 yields 0.46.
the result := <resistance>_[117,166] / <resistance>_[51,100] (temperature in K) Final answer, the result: 1.17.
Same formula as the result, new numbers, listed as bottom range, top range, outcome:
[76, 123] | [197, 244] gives 1.69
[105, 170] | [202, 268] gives 1.17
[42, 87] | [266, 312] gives 1.14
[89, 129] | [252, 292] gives 1.67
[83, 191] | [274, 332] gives 1.32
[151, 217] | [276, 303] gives 1.05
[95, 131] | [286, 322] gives 1.60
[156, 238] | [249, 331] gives 1.03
